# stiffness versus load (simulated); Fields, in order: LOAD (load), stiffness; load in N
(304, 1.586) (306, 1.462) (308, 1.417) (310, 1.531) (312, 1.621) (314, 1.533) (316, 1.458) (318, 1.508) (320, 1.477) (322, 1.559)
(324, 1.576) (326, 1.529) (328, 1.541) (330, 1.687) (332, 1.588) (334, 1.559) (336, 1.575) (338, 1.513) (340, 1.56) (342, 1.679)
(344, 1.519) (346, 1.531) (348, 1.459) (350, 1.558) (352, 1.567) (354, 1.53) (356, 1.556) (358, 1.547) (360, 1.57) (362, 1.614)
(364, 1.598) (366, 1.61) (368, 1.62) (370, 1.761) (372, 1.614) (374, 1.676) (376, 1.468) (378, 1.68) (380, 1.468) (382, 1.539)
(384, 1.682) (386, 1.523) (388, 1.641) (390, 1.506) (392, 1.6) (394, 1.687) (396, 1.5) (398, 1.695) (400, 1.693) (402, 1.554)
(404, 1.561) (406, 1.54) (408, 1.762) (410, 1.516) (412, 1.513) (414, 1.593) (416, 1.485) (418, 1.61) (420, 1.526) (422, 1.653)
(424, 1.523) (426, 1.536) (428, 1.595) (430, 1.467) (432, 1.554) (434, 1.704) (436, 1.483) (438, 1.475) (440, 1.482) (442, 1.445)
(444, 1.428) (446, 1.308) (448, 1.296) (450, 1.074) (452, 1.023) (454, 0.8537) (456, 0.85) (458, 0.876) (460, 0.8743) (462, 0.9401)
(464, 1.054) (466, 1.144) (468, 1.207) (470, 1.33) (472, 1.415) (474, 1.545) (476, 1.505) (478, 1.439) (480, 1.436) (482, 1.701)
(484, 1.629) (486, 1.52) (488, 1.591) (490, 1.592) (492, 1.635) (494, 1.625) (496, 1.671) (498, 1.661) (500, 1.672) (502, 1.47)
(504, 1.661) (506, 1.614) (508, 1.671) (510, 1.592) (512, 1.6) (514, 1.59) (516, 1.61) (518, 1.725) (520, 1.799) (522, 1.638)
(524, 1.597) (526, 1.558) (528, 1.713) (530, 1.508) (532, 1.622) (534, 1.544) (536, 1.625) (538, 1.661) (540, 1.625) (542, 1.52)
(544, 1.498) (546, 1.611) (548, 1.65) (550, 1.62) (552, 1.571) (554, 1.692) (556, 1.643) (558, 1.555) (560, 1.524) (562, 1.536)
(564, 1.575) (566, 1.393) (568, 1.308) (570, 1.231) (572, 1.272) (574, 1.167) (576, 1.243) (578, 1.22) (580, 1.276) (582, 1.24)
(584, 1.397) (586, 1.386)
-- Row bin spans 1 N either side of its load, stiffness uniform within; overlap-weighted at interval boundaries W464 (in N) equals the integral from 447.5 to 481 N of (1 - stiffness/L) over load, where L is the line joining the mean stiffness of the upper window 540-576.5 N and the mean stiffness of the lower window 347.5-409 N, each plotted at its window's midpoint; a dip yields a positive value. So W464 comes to 8.1 N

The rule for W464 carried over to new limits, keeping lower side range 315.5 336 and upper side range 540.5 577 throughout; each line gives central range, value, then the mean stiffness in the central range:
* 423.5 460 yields 4.8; 1.32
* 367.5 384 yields -0.8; 1.61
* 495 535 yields -3.5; 1.63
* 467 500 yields -0.7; 1.54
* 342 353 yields 0.0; 1.54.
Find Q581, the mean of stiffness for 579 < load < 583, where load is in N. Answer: 1.26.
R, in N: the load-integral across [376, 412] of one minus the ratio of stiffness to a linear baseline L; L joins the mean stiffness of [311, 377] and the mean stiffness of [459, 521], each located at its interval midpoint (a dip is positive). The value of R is -1.07 N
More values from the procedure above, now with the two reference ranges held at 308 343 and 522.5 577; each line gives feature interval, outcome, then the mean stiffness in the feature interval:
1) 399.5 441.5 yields -0.5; 1.56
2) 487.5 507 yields -1.2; 1.62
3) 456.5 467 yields 3.9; 0.972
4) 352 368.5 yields -0.3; 1.58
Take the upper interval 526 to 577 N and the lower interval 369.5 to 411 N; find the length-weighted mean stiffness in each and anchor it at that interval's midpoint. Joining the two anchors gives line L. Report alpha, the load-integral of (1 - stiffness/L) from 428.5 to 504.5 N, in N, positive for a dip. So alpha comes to 8.6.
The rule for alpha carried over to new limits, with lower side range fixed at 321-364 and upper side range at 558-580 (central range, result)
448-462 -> 4.86 N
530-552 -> -3.40 N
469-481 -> -0.04 N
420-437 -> -0.90 N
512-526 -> -2.49 N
